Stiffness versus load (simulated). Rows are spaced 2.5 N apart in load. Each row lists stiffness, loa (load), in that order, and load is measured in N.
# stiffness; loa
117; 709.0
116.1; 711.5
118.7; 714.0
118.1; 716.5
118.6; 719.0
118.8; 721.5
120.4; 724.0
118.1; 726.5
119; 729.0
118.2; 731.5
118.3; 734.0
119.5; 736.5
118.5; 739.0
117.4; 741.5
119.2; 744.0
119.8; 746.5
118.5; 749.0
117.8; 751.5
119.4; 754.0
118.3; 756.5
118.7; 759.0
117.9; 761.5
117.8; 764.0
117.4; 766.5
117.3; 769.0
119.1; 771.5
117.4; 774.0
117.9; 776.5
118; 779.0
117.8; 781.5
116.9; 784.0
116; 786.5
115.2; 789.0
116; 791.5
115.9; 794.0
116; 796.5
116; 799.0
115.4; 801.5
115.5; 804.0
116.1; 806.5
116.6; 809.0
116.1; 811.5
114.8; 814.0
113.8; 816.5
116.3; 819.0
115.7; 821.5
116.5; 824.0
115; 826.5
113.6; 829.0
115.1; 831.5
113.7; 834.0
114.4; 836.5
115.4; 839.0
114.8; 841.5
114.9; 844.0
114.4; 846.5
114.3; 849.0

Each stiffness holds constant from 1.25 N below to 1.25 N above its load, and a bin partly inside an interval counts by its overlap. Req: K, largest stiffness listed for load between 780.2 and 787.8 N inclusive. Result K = 117.8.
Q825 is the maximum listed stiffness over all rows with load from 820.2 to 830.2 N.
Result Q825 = 116.5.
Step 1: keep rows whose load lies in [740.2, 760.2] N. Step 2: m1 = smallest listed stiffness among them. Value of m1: 117.4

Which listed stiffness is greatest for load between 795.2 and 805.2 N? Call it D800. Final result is 116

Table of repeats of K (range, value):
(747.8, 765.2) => 119.4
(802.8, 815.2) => 116.6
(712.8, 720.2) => 118.7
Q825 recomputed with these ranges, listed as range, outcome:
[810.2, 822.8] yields 116.3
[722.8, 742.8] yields 120.4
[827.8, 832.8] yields 115.1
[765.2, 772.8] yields 119.1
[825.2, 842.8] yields 115.4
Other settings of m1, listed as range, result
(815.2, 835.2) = 113.6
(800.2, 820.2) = 113.8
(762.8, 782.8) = 117.3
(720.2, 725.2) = 118.8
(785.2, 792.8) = 115.2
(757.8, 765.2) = 117.8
